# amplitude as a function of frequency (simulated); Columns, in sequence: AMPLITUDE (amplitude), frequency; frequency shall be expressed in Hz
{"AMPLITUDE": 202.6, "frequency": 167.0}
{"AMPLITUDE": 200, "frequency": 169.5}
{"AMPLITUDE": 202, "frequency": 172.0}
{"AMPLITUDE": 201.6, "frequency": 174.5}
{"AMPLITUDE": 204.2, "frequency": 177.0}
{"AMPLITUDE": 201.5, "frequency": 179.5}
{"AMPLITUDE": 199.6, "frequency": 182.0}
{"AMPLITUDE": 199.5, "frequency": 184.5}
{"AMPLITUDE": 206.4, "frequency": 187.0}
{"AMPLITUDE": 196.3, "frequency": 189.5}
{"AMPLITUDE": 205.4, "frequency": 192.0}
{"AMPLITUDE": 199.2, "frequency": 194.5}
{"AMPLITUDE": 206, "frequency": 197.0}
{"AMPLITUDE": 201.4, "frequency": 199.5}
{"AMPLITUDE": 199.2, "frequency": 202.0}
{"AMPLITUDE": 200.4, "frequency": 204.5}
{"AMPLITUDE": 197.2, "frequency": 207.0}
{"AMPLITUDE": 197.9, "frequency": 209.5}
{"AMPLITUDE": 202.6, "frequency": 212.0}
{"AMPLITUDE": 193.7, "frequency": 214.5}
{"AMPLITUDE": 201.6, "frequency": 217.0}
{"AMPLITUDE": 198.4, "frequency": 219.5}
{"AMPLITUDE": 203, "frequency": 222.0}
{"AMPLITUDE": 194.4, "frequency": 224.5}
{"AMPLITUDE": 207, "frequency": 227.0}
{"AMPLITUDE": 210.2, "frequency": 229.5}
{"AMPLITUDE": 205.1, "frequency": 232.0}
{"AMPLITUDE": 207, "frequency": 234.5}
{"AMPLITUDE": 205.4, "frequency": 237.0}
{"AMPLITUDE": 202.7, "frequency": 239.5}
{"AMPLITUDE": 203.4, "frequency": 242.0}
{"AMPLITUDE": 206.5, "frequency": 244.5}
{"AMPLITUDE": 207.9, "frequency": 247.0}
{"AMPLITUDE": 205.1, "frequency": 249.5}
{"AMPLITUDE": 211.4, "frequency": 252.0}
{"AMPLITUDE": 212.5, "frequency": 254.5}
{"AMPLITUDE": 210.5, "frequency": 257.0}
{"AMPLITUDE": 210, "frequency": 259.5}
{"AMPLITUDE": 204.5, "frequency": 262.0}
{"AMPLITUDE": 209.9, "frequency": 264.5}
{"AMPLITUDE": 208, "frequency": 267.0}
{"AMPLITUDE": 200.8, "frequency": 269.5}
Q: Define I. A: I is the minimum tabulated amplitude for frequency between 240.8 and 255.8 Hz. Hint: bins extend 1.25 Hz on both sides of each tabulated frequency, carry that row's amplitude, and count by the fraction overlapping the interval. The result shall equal 203.4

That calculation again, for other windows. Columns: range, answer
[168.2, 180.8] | 200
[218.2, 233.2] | 194.4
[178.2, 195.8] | 196.3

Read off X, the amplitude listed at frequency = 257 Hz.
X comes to 210.5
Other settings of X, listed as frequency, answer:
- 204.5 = 200.4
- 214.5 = 193.7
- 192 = 205.4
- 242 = 203.4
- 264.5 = 209.9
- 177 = 204.2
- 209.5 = 197.9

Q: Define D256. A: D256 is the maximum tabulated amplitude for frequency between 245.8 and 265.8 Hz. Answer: 212.5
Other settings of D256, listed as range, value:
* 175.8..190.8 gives 206.4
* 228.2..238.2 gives 210.2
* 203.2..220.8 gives 202.6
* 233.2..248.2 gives 207.9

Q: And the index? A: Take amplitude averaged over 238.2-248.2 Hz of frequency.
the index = 205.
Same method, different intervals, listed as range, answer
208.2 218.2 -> 199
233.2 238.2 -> 206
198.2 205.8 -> 200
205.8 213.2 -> 199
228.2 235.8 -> 207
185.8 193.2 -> 203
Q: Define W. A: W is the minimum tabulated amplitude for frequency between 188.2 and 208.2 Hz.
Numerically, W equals 196.3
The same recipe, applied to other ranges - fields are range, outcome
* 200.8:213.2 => 197.2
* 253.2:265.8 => 204.5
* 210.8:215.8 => 193.7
